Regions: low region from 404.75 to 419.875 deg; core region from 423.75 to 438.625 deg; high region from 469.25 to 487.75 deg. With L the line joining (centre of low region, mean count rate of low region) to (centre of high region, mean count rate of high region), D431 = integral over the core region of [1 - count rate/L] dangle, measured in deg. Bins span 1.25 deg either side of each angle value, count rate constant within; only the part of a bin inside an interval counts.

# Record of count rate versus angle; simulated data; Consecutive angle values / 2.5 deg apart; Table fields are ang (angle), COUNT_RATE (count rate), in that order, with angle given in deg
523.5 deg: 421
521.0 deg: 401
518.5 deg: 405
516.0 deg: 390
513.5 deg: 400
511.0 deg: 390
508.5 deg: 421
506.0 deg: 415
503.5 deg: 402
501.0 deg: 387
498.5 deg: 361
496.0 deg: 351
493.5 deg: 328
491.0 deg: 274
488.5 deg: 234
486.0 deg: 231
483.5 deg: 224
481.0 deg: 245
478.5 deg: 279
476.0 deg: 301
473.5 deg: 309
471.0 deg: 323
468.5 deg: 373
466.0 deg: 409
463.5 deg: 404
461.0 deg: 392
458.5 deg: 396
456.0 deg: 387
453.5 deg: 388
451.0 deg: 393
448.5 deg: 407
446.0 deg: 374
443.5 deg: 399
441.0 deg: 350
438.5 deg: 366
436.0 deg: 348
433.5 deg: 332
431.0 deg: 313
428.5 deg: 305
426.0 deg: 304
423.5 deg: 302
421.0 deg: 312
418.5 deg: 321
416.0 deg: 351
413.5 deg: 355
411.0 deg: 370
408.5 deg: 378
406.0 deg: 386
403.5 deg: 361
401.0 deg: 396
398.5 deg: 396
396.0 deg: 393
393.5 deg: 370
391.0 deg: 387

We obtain 0.52 deg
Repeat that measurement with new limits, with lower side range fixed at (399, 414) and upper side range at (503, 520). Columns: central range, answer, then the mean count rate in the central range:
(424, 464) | 2.3 deg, 364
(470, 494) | 7.5 deg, 273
